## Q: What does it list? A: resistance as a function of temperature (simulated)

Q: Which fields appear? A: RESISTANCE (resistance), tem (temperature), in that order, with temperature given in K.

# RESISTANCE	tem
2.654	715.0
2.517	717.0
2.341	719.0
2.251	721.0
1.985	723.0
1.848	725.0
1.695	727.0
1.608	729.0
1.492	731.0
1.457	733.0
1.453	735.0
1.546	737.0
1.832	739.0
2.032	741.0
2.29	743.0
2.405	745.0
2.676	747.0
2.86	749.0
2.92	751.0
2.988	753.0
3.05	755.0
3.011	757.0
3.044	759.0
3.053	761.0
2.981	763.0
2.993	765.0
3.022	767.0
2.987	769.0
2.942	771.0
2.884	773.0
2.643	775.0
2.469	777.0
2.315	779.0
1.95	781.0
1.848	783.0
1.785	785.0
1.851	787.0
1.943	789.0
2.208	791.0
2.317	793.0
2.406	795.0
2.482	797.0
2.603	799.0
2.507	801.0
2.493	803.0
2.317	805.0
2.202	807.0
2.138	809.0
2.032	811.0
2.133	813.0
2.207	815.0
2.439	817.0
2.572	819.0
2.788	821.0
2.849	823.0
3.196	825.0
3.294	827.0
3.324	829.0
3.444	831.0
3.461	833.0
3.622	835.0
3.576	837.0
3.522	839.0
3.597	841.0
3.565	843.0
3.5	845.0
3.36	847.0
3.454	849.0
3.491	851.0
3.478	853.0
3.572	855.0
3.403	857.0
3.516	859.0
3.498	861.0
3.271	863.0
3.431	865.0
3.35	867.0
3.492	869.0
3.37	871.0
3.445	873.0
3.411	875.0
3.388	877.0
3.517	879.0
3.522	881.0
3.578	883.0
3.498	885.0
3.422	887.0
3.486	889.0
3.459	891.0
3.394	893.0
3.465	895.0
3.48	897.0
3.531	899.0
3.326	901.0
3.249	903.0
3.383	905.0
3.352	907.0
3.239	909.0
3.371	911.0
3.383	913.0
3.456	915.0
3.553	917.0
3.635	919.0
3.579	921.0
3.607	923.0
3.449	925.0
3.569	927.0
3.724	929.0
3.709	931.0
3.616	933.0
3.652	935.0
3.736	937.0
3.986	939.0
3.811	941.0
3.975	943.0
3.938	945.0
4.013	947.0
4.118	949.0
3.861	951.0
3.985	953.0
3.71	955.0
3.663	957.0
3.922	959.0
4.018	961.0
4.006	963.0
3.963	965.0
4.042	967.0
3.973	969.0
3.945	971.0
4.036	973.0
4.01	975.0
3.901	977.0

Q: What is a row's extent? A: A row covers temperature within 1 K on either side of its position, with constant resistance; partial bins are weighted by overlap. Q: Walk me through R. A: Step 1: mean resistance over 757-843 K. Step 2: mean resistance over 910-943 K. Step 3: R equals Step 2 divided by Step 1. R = 1.35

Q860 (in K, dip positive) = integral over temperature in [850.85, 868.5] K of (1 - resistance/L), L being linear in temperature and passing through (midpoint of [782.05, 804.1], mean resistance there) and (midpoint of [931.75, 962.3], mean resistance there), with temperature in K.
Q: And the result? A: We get -3.1 K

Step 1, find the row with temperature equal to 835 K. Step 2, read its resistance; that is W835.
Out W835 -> 3.622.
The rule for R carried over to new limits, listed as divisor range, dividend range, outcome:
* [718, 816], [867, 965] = 1.54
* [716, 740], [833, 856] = 1.92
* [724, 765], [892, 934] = 1.49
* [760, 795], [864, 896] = 1.39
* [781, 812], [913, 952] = 1.69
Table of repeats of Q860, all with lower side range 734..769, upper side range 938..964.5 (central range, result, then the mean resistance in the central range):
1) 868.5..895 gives 0.0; 3.46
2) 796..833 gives 4.8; 2.64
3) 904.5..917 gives 1.0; 3.38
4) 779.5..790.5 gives 3.6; 1.91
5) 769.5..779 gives 0.2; 2.7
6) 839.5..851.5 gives -1.0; 3.5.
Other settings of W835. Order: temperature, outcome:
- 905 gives 3.383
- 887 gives 3.422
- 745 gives 2.405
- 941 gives 3.811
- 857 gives 3.403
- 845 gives 3.5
